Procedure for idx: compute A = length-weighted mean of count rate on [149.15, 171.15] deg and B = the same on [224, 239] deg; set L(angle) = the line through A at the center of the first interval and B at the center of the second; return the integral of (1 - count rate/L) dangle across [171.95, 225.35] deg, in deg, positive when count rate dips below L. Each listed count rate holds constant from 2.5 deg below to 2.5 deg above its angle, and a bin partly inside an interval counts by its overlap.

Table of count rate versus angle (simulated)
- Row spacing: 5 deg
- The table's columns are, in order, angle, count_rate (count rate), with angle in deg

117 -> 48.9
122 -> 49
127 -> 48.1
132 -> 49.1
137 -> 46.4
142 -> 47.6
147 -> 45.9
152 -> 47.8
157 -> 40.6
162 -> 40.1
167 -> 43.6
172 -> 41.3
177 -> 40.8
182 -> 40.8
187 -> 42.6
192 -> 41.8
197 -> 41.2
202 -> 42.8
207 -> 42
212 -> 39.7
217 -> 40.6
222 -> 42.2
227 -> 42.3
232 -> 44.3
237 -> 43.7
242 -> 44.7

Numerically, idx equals 2.1 deg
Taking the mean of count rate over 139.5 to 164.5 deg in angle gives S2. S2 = 44.4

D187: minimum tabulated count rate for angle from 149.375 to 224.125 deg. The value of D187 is 39.7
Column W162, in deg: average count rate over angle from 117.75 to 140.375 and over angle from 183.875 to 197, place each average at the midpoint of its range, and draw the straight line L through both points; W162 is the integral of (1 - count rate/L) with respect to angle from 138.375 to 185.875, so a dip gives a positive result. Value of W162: 1.7 deg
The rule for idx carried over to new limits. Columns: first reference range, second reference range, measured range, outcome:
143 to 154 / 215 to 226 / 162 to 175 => 1.00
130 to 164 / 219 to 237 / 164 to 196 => 1.90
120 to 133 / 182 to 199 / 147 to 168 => 0.93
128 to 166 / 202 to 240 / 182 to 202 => 0.73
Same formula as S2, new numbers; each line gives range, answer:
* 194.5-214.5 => 41.4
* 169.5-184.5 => 41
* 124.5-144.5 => 47.8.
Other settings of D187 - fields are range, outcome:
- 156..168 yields 40.1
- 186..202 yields 41.2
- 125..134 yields 48.1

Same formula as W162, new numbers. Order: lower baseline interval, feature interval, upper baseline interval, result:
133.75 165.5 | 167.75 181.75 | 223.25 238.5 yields 0.95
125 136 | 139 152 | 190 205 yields -0.02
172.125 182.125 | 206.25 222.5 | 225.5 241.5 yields 0.70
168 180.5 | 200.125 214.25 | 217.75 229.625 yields 0.11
